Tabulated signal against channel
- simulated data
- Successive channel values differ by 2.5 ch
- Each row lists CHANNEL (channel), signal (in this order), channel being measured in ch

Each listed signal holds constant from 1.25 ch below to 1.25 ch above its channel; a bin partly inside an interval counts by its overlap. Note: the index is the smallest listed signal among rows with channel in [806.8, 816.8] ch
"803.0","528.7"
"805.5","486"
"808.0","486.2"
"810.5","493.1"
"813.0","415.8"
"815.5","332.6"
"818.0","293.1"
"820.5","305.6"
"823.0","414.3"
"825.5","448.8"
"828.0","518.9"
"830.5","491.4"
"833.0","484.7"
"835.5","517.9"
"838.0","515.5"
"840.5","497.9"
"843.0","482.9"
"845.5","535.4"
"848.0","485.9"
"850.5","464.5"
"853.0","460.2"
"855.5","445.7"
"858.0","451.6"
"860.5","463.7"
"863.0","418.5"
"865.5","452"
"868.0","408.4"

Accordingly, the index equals 332.6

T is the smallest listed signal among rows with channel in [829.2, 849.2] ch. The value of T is 482.9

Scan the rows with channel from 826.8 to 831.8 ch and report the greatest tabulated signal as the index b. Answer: 518.9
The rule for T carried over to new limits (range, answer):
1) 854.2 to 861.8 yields 445.7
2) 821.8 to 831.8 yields 414.3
